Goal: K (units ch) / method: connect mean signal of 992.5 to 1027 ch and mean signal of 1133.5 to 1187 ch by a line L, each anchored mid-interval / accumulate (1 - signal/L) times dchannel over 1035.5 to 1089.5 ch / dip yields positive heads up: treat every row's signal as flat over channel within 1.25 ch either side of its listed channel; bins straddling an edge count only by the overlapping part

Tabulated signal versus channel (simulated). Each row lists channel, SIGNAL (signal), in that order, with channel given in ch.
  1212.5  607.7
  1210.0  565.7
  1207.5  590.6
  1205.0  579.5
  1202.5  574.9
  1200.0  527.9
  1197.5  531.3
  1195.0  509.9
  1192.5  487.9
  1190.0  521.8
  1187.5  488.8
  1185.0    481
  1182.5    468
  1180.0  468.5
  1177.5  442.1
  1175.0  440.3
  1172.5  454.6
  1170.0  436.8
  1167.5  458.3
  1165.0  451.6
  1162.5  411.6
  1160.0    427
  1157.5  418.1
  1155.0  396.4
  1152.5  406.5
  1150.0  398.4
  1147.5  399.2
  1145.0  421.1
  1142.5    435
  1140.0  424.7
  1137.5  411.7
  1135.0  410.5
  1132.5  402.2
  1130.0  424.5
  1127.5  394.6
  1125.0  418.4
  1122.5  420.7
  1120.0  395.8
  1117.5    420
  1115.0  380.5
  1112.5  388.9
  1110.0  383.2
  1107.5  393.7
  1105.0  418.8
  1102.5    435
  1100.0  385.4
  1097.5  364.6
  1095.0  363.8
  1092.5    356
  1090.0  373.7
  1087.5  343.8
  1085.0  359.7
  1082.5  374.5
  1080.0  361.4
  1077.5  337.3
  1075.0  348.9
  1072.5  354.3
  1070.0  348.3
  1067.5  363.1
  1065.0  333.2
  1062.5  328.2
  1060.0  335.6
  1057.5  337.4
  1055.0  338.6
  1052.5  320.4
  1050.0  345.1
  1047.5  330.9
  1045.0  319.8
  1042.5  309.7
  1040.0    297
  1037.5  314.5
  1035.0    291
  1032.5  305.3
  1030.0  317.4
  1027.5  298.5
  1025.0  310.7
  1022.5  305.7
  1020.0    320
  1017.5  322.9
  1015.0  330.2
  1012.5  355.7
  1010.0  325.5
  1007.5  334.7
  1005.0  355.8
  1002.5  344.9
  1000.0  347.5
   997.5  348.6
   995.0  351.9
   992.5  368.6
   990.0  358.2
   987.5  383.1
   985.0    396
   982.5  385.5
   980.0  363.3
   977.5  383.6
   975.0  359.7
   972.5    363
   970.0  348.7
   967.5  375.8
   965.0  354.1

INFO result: 4.6 ch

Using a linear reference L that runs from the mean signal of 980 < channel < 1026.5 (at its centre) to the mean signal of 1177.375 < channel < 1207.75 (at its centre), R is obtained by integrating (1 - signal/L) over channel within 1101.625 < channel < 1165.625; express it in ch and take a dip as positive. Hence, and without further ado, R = 7.0 ch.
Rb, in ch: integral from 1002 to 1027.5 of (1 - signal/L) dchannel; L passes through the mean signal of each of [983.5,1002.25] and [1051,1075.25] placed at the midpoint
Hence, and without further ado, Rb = 2.0 ch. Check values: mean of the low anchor 364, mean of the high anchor 341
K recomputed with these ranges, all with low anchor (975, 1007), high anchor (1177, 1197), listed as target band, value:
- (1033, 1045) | 2.7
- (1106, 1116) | 1.2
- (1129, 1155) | 2.6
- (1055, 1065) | 1.8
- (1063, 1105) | 5.9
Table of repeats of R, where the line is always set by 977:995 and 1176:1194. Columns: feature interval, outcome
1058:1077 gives 3.4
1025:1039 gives 3.3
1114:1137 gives 2.1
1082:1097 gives 2.4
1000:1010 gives 1.1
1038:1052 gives 3.0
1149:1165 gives 1.8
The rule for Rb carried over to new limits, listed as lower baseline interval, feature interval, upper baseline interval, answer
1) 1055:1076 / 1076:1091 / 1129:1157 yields 0.1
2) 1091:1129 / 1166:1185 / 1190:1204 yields 1.5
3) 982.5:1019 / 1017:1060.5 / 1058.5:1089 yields 4.1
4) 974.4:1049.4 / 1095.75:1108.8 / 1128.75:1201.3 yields 0.1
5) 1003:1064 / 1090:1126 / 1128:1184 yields -0.7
